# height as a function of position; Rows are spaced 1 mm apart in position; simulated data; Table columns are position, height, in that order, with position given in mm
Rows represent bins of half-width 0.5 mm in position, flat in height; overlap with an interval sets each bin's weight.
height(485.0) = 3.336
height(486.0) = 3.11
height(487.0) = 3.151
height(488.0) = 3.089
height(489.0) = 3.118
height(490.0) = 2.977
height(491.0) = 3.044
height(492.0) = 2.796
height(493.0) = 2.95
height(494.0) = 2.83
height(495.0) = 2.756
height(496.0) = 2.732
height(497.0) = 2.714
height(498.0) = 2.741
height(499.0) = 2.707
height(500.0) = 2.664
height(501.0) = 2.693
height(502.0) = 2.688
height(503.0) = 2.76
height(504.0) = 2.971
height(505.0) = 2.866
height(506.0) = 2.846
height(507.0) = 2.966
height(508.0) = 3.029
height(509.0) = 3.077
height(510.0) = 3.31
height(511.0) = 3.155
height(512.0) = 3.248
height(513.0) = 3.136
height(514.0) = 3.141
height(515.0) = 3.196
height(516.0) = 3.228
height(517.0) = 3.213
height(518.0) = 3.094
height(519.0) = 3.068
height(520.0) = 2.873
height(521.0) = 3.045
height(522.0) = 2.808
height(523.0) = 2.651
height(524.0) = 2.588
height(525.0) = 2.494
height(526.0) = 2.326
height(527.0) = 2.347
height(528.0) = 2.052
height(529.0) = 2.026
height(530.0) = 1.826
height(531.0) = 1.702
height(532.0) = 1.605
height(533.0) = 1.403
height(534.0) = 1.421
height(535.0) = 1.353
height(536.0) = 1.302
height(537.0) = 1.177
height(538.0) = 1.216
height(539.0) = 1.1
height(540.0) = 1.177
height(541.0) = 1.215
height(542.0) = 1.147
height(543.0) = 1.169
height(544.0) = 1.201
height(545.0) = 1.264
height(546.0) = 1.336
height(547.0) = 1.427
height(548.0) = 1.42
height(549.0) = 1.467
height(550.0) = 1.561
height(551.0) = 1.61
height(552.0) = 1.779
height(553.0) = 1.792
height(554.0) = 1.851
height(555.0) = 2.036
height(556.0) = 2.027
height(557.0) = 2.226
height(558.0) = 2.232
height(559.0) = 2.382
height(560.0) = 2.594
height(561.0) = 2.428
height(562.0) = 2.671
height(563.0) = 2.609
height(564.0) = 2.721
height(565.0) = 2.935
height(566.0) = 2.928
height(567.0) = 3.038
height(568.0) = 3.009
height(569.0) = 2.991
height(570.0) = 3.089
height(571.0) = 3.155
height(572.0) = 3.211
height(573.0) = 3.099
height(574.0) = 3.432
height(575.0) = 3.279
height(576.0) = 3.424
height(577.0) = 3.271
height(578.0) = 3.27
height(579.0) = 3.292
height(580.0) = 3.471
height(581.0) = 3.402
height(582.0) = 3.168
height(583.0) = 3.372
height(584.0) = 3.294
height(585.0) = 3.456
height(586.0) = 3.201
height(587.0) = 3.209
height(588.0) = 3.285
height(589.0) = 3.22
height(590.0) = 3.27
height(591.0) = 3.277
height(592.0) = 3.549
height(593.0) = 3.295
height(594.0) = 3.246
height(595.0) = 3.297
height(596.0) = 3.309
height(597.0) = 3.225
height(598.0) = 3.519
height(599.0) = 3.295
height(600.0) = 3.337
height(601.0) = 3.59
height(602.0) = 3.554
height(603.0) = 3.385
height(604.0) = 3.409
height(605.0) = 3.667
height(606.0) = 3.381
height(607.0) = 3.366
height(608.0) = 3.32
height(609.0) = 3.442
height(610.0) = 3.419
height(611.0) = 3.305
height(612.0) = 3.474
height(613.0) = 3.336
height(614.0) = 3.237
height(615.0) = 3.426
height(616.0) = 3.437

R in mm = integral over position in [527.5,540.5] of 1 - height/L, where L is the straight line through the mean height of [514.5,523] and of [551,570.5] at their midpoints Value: 6.19 mm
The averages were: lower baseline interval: 3.04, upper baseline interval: 2.47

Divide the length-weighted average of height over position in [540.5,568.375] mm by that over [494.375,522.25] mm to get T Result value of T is 0.7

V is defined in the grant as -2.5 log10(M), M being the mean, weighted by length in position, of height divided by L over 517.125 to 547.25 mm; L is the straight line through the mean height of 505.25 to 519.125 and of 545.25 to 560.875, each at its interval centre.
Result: 0.34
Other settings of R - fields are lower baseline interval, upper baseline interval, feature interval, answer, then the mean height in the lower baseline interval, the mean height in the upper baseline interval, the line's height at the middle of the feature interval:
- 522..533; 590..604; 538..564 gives 8.4 mm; 2.16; 3.37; 2.57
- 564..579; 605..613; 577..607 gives -0.6 mm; 3.14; 3.4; 3.28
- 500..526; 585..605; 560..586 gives 1.1 mm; 2.95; 3.35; 3.24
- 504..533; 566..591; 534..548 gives 8.0 mm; 2.73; 3.24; 2.92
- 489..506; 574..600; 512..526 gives -0.1 mm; 2.82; 3.32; 2.94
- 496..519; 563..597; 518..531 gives 2.3 mm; 2.97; 3.22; 3.03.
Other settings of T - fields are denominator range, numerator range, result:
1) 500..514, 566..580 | 1.07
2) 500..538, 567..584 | 1.27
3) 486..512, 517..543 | 0.68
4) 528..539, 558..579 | 1.96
